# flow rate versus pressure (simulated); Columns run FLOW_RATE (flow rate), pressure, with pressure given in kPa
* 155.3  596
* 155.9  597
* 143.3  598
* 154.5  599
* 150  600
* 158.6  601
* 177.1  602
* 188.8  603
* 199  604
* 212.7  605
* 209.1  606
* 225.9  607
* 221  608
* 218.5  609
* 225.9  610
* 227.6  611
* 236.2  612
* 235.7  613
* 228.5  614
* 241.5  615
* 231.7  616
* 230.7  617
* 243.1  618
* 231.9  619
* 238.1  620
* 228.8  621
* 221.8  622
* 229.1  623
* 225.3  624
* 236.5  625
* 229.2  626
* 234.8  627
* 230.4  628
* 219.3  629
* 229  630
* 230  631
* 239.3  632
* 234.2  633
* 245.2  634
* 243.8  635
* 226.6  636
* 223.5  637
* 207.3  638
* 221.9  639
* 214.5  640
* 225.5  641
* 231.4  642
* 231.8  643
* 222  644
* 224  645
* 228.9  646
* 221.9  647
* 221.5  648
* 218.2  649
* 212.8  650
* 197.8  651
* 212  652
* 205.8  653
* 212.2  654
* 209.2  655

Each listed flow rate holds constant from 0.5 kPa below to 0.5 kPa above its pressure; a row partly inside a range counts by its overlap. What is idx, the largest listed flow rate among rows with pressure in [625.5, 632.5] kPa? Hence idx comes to 239.3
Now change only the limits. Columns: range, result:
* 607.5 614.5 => 236.2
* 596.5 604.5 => 199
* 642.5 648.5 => 231.8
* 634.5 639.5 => 243.8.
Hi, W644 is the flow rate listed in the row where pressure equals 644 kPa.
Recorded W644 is 222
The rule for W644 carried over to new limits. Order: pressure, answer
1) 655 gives 209.2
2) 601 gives 158.6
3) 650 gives 212.8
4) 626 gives 229.2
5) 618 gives 243.1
